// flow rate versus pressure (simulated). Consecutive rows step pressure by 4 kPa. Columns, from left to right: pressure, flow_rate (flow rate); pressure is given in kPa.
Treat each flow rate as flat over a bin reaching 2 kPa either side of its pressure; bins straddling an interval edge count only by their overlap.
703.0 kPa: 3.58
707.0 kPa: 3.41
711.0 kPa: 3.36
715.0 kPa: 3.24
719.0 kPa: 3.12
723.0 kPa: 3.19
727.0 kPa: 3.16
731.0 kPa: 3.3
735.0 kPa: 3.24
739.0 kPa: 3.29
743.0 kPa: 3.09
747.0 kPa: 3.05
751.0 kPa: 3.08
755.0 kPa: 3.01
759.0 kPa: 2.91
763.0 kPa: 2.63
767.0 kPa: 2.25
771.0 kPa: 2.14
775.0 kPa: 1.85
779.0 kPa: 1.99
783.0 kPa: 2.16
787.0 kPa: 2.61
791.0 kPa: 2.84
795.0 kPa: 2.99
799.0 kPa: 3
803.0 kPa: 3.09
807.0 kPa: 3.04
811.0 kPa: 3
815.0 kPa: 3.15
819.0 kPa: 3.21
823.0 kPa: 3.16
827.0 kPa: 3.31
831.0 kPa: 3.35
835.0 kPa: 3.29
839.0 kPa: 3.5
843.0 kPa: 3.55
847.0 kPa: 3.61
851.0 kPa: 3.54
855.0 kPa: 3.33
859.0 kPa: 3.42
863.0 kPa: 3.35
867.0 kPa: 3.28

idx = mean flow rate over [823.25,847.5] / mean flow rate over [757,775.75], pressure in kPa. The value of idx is 1.42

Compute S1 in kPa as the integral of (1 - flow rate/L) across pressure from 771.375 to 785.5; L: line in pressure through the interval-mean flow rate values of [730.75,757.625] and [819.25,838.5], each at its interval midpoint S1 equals 5.1 kPa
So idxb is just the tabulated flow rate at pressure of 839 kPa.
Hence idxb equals 3.5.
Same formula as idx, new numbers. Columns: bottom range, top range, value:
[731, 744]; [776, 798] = 0.78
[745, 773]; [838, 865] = 1.27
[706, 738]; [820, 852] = 1.05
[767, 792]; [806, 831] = 1.41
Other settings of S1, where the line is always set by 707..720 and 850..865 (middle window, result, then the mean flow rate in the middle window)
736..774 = 5.7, 2.81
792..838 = 3.0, 3.15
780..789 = 2.7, 2.34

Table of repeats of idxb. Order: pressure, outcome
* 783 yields 2.16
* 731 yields 3.3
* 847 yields 3.61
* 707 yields 3.41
